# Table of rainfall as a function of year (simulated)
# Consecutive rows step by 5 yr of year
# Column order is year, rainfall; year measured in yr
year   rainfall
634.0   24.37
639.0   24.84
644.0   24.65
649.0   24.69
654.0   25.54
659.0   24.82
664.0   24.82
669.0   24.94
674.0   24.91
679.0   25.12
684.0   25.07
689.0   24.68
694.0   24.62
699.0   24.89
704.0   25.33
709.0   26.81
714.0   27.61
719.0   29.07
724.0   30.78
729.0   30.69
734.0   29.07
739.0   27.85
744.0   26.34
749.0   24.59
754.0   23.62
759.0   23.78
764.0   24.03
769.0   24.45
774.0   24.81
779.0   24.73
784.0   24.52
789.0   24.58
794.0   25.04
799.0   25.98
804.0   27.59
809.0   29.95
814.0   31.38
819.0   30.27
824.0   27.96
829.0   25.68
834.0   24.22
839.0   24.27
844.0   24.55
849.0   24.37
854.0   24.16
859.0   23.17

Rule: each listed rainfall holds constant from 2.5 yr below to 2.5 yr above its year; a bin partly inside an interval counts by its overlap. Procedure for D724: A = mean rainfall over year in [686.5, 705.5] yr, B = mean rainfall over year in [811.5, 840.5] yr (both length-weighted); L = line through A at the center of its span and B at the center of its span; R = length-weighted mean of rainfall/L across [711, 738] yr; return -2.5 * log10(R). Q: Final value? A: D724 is -0.15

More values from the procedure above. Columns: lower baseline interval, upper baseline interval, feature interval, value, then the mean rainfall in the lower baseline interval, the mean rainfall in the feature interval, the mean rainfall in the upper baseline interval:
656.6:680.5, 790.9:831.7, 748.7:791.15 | 0.115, 24.9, 24.3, 27.9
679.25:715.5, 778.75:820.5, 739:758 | 0.049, 25.5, 25.2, 27.2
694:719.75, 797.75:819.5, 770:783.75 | 0.146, 26.4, 24.7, 29.1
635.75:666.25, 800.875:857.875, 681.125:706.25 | 0.017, 24.9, 24.9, 26.7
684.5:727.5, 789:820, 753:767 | 0.151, 26.7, 23.9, 28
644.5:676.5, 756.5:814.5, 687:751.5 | -0.075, 24.9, 27.1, 25.7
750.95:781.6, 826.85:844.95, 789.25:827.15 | -0.146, 24.2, 28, 24.7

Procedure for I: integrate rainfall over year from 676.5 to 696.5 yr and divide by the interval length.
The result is 24.9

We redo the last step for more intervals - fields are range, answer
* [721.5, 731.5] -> 30.7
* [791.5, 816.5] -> 28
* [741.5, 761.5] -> 24.6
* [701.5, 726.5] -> 27.9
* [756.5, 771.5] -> 24.1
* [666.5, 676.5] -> 24.9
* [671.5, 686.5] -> 25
